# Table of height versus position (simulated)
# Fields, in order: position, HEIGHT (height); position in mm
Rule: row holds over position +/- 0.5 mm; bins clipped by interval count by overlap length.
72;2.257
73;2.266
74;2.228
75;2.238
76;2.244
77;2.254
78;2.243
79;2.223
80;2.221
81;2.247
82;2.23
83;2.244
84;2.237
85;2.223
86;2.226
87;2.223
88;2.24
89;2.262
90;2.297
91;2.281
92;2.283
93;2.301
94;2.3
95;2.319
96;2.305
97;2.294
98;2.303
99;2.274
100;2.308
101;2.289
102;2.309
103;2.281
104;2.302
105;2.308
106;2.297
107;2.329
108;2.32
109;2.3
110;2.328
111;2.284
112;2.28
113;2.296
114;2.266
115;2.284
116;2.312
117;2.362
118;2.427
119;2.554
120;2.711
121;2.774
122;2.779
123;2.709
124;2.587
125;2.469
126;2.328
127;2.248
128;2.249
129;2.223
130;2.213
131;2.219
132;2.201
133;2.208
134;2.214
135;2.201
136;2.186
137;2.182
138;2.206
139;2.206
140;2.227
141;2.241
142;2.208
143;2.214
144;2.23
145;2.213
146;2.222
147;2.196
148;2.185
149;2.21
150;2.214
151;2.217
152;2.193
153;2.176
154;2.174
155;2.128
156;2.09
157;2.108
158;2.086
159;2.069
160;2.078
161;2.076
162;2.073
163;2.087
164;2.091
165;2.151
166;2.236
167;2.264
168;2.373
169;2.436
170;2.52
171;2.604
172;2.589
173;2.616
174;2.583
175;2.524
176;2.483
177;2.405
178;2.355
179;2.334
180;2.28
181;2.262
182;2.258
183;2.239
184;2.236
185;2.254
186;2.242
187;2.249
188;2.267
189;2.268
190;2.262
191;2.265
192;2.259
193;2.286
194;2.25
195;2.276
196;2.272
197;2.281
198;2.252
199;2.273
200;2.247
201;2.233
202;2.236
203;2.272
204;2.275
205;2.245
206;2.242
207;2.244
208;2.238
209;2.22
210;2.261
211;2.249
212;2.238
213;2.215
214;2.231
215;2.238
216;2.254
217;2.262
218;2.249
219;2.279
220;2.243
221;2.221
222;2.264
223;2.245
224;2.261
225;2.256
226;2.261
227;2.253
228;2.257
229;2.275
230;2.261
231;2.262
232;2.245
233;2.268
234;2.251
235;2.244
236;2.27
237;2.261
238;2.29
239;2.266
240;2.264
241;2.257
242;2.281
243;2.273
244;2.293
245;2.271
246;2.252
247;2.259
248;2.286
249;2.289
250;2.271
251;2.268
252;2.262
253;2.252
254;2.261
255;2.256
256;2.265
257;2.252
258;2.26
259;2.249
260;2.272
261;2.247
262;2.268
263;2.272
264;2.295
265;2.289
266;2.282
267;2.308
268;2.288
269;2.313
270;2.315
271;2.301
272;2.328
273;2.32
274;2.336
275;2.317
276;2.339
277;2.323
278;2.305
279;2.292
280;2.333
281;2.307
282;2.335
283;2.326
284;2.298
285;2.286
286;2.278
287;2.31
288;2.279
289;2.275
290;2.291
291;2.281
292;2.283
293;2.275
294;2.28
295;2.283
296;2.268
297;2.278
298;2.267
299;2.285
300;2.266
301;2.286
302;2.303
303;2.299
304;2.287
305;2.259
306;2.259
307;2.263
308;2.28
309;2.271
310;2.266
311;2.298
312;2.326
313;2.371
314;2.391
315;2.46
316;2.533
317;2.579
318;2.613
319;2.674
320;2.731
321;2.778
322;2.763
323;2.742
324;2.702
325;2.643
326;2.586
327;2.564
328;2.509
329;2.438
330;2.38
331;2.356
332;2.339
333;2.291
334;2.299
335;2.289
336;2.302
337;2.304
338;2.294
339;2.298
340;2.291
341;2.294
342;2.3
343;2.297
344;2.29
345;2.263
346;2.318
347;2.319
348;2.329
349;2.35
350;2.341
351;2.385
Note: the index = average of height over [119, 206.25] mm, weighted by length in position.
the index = 2.28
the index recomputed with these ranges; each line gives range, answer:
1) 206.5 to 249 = 2.26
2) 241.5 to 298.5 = 2.29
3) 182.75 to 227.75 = 2.25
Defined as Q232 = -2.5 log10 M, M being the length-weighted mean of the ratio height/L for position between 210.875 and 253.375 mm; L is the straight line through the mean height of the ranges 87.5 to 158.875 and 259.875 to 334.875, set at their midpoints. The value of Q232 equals 0.04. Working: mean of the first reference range 2.29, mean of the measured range 2.26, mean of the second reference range 2.36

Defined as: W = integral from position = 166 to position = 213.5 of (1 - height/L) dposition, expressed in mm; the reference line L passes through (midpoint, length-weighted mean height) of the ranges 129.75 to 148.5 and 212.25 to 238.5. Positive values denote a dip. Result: -1.6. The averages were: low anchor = 2.21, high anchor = 2.25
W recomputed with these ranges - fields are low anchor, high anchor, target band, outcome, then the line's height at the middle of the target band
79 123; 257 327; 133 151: 0.97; 2.33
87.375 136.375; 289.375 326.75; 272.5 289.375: 0.61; 2.4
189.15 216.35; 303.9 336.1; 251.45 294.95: 1.51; 2.37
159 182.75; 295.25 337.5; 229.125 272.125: 1.86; 2.37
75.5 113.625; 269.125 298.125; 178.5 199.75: 0.22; 2.29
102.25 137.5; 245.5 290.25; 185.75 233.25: 1.20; 2.31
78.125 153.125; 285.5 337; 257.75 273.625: 0.53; 2.37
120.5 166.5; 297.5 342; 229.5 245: 0.41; 2.33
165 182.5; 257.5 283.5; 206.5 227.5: 1.02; 2.36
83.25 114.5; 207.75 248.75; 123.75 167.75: 1.48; 2.28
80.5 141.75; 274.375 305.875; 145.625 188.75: 0.76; 2.31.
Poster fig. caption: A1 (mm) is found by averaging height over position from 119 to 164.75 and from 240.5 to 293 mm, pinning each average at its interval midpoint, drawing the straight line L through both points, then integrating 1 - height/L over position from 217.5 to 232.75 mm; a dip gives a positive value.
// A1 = 0.1 mm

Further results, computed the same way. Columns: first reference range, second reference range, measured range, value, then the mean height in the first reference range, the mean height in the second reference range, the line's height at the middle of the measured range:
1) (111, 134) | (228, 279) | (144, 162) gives 1.59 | 2.39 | 2.28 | 2.36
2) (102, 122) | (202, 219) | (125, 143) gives 0.93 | 2.38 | 2.25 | 2.35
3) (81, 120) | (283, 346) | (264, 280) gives 0.32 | 2.3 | 2.37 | 2.36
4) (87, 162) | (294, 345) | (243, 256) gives 0.46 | 2.28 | 2.39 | 2.35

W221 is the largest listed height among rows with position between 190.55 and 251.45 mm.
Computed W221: 2.293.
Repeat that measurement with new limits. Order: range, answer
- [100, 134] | 2.779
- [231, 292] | 2.339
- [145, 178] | 2.616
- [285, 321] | 2.778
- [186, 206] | 2.286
